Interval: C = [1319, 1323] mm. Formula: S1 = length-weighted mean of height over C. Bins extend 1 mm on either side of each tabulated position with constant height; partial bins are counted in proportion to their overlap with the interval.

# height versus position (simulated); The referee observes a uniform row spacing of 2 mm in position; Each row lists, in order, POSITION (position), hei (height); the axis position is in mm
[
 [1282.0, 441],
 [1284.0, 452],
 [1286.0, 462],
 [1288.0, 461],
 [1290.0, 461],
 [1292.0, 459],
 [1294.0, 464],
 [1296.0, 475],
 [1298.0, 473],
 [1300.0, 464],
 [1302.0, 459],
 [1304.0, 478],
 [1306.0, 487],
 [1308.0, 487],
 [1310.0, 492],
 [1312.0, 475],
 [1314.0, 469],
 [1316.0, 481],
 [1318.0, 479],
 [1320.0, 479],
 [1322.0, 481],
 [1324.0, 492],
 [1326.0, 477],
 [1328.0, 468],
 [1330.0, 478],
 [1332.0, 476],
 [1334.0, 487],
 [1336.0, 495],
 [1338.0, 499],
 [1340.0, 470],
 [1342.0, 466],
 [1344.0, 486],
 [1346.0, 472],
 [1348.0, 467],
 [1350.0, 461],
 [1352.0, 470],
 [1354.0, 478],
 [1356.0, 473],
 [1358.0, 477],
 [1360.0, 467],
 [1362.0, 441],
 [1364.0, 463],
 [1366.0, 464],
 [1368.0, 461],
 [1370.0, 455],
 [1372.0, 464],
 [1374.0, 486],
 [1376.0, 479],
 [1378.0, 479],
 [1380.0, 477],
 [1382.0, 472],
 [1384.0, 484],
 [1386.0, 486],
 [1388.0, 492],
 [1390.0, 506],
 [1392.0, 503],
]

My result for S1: 480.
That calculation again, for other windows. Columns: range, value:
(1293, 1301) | 469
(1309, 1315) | 479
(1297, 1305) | 468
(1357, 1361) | 472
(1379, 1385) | 478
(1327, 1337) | 481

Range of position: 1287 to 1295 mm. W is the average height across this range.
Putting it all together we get 461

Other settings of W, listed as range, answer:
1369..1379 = 473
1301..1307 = 475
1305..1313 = 485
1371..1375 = 475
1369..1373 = 460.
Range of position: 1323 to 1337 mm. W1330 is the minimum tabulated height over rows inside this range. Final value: 468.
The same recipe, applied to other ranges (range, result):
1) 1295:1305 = 459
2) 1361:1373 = 441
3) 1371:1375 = 464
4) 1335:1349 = 466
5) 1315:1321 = 479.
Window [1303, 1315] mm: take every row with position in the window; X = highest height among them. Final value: 492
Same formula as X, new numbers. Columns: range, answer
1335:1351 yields 499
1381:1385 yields 484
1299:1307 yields 487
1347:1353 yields 470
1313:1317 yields 481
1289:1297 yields 475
